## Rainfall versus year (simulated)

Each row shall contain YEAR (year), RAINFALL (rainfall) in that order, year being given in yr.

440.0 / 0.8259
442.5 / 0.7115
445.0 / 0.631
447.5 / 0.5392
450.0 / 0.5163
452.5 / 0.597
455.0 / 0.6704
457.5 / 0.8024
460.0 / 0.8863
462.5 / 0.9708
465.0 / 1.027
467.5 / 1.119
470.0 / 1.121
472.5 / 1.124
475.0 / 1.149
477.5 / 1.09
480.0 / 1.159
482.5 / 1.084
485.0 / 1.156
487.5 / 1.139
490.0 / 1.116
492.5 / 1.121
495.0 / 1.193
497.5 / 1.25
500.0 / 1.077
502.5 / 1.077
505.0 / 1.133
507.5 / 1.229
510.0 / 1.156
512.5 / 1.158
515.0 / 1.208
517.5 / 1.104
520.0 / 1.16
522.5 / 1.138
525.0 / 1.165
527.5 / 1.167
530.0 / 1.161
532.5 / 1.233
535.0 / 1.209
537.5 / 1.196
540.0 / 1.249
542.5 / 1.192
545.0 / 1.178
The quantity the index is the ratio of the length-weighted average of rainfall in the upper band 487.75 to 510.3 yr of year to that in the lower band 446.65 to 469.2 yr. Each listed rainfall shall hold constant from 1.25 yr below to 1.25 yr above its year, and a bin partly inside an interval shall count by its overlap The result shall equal 1.43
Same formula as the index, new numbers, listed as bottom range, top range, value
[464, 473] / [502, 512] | 1.05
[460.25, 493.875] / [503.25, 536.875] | 1.06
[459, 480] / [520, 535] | 1.10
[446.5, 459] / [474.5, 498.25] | 1.81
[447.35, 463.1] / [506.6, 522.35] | 1.63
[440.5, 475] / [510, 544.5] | 1.41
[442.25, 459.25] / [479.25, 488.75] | 1.77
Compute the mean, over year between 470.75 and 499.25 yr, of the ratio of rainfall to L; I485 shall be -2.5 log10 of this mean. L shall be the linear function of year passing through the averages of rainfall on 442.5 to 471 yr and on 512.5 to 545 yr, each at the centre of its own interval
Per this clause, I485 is -0.202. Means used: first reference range 0.8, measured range 1.14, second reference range 1.18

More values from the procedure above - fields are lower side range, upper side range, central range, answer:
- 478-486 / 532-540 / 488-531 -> 0.02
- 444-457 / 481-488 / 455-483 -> -0.17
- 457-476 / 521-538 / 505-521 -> -0.02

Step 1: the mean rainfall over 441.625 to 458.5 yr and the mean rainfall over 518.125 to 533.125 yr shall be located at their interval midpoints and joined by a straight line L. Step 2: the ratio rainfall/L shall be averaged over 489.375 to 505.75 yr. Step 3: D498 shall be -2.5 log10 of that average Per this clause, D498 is -0.178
